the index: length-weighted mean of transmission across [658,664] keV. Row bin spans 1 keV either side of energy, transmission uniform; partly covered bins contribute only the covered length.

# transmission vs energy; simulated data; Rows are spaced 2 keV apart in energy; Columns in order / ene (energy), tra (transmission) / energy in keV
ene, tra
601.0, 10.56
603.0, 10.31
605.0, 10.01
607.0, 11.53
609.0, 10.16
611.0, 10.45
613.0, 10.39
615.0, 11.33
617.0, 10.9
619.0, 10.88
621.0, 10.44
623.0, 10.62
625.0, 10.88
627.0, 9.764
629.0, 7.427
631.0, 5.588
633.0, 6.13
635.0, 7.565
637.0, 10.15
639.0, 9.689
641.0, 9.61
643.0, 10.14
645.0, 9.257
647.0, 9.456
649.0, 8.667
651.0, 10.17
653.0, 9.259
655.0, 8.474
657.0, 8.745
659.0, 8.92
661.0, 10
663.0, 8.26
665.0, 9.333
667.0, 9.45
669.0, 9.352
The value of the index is 9.06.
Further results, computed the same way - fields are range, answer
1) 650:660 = 9.11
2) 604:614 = 10.5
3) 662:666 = 8.8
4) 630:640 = 7.82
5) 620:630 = 9.83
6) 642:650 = 9.38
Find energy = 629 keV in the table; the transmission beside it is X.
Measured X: 7.427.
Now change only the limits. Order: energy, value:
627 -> 9.764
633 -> 6.13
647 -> 9.456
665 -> 9.333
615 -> 11.33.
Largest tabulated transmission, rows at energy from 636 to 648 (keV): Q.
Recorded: 10.15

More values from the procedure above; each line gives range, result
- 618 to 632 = 10.88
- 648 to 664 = 10.17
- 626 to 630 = 9.764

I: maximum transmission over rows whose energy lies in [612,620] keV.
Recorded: 11.33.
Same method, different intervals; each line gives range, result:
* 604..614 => 11.53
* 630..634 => 6.13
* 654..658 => 8.745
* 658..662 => 10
